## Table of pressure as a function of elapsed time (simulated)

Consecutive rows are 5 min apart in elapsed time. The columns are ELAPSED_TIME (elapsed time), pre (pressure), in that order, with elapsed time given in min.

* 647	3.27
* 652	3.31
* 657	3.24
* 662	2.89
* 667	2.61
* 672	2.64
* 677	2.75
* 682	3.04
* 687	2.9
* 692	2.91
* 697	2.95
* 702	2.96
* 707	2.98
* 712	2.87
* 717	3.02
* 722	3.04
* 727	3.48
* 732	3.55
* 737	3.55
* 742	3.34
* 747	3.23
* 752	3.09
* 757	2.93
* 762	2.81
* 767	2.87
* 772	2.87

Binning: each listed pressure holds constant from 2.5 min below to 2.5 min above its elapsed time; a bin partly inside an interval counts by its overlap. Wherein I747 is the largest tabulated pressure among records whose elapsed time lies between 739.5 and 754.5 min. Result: 3.34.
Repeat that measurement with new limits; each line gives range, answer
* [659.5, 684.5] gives 3.04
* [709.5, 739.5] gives 3.55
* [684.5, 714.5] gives 2.98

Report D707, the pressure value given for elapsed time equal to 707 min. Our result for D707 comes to 2.98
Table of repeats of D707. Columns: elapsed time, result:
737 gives 3.55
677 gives 2.75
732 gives 3.55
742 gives 3.34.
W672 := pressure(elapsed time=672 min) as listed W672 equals 2.64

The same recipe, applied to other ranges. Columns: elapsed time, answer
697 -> 2.95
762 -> 2.81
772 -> 2.87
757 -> 2.93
